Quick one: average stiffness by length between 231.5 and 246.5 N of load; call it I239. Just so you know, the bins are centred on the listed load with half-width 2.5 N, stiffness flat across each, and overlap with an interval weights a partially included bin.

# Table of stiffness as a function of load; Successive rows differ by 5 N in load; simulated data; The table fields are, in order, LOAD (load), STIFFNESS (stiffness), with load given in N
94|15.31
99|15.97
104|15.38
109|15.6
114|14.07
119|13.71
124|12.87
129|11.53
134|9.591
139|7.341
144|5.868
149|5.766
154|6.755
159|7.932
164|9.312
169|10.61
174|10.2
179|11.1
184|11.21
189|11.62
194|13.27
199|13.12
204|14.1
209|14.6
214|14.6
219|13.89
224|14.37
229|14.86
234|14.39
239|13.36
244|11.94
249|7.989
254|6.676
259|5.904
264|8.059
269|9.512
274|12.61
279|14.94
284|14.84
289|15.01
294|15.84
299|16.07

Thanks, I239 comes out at 13.2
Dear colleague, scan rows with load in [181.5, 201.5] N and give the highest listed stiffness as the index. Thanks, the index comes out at 13.27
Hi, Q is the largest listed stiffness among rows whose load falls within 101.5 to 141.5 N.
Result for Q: 15.6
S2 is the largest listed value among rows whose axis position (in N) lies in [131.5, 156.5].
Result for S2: 9.591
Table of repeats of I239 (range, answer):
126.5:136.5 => 10.6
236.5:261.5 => 9.17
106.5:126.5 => 14.1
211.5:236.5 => 14.4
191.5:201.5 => 13.2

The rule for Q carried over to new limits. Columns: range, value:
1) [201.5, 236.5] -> 14.86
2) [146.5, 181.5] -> 11.1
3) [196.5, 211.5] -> 14.6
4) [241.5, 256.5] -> 11.94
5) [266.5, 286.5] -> 14.94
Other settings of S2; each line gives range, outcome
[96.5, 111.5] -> 15.97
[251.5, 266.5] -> 8.059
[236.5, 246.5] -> 13.36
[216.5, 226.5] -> 14.37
